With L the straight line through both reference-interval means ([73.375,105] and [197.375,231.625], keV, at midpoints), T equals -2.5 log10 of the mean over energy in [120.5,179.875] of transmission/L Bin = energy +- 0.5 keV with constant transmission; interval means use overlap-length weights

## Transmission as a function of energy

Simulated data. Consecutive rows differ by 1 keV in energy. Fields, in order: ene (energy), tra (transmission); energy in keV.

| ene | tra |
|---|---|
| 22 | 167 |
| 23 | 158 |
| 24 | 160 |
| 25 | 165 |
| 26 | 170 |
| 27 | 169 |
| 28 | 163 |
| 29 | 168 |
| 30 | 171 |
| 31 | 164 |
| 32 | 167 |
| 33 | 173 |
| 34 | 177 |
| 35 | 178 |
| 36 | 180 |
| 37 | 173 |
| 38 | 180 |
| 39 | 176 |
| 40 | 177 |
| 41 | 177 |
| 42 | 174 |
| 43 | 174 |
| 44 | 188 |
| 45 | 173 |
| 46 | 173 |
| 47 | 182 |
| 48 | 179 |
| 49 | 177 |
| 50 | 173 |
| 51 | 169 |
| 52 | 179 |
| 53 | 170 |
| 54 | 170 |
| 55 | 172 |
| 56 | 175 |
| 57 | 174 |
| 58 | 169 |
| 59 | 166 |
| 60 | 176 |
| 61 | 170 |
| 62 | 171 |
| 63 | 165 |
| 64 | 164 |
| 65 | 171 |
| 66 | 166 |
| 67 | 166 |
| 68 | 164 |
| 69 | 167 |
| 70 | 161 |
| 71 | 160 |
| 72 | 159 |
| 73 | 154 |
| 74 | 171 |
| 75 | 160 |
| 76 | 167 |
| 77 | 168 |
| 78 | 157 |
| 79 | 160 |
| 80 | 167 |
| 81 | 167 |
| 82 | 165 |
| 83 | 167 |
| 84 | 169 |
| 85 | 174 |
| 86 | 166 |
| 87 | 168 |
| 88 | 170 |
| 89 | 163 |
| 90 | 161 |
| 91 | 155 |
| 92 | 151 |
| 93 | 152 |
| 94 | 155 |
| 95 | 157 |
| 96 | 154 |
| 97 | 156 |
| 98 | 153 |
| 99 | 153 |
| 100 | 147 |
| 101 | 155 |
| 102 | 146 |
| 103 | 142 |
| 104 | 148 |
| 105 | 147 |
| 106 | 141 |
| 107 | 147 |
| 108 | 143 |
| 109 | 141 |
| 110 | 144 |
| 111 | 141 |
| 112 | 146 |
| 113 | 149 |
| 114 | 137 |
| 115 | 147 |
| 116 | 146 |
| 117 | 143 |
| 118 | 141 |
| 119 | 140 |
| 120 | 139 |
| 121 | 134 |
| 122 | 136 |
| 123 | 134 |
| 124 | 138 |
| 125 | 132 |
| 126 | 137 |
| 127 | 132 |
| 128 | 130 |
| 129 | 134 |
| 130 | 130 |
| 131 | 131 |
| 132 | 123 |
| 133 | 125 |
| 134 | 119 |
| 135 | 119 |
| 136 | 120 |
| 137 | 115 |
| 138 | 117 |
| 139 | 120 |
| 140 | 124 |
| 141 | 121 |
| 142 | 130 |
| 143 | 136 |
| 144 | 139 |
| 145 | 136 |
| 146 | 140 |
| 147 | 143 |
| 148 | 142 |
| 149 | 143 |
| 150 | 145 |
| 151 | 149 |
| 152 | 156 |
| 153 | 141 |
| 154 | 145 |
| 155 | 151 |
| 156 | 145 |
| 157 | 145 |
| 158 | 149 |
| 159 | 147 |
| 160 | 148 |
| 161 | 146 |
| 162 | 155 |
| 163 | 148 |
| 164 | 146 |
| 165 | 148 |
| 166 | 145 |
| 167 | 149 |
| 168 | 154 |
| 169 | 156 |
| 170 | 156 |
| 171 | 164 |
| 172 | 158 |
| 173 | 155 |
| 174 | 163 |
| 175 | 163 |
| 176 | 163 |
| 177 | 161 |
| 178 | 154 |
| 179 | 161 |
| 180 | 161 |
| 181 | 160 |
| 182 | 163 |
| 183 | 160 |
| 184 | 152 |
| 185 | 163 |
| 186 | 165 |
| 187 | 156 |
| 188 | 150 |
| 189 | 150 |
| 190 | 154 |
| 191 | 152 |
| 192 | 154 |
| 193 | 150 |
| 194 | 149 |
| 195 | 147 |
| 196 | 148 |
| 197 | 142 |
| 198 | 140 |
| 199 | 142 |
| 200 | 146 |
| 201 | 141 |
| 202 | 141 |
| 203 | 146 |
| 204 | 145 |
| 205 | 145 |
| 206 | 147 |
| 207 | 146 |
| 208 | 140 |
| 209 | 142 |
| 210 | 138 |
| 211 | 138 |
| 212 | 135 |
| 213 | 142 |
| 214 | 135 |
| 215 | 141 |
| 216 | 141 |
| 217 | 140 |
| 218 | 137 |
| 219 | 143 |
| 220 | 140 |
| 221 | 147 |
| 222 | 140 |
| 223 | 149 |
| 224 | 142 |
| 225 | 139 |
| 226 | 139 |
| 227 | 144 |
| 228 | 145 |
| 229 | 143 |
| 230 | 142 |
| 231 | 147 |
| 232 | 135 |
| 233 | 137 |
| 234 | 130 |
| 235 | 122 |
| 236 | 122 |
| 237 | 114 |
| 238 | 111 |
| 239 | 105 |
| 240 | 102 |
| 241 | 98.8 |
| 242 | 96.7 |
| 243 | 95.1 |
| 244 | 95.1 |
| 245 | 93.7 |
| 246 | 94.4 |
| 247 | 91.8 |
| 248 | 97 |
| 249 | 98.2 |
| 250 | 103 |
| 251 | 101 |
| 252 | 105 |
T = 0.067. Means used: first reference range 159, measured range 142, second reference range 142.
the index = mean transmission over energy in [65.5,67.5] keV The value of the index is 166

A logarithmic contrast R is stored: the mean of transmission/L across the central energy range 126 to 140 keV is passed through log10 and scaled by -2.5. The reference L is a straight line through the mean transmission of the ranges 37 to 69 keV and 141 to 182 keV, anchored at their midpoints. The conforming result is 0.24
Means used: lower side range 173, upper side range 150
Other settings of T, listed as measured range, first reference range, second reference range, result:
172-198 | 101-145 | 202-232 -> -0.12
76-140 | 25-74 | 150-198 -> 0.12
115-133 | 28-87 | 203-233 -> 0.17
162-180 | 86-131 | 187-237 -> -0.09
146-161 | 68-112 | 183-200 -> 0.05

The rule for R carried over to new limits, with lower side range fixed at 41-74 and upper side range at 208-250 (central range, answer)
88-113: 0.064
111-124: 0.104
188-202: -0.092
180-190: -0.147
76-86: -0.011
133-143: 0.227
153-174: -0.055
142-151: 0.054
